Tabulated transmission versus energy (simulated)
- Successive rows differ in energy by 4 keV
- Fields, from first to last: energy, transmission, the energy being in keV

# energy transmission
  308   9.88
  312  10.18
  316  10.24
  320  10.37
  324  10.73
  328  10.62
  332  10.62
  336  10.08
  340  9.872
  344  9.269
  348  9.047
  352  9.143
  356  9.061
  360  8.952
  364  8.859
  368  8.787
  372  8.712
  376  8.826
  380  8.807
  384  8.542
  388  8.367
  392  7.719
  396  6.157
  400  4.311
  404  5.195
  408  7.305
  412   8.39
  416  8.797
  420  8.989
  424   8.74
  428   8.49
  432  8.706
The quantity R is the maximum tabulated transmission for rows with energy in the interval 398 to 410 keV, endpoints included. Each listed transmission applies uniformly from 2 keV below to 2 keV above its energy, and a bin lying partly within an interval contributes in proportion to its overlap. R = 7.305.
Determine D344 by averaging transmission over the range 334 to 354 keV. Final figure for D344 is 9.48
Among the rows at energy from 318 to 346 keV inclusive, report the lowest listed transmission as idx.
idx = 9.269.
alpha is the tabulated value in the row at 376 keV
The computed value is 8.826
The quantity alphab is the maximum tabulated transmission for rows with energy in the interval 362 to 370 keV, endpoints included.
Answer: 8.859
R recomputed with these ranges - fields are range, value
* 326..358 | 10.62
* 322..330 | 10.73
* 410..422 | 8.989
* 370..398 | 8.826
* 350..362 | 9.143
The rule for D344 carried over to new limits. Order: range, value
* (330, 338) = 10.3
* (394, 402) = 5.23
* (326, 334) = 10.6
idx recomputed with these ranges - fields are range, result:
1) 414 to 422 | 8.797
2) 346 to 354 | 9.047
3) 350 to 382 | 8.712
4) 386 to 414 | 4.311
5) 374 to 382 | 8.807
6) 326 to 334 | 10.62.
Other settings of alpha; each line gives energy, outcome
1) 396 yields 6.157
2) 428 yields 8.49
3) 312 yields 10.18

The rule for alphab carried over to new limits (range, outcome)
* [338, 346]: 9.872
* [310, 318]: 10.24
